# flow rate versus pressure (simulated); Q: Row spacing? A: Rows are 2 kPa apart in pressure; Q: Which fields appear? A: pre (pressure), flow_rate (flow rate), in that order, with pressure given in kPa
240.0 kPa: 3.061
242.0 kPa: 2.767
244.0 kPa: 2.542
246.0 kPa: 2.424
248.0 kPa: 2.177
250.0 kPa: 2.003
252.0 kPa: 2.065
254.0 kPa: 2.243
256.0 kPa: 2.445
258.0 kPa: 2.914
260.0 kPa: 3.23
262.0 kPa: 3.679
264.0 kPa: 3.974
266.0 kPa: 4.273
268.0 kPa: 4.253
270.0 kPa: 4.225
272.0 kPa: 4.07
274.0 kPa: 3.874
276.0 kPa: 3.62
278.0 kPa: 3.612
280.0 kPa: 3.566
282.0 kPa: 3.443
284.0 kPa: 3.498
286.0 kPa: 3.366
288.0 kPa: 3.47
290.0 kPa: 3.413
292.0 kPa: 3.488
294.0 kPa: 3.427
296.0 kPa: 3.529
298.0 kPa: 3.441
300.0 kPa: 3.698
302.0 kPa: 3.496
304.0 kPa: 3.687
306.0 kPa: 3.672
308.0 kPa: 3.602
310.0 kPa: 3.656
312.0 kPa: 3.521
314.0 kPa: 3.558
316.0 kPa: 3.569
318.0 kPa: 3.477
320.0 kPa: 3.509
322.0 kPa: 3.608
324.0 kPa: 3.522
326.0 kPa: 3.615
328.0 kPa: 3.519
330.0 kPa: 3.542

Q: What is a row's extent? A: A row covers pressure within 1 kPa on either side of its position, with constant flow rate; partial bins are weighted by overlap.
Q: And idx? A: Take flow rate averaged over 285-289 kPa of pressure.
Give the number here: 3.42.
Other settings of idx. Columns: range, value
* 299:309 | 3.63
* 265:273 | 4.21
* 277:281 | 3.59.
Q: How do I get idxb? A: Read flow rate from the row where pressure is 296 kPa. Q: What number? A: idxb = 3.529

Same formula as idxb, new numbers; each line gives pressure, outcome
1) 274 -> 3.874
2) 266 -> 4.273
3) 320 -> 3.509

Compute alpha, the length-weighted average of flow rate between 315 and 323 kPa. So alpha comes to 3.54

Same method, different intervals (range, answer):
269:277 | 3.95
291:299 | 3.47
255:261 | 2.86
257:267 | 3.61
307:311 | 3.63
